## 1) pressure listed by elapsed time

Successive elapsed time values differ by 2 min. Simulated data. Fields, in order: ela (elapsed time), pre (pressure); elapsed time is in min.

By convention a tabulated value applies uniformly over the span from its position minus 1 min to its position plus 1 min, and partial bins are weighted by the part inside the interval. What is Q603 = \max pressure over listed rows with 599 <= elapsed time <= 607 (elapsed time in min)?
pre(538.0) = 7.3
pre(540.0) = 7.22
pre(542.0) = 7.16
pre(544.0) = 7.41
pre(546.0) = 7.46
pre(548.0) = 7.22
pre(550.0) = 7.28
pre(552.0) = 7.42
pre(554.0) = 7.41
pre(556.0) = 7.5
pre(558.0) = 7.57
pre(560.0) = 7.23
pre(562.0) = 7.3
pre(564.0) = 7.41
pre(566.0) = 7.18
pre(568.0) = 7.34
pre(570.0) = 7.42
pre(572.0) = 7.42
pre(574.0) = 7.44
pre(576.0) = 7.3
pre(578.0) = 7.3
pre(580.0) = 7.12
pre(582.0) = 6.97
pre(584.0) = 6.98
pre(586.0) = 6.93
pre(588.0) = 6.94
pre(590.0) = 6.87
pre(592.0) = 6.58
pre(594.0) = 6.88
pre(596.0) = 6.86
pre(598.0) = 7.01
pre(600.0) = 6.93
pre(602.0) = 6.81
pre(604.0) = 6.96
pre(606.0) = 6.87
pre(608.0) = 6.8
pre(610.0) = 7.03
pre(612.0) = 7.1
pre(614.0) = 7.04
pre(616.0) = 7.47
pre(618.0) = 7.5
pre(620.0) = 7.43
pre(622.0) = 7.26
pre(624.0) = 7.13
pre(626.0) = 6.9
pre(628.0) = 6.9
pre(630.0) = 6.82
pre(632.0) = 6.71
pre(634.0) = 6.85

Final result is 6.96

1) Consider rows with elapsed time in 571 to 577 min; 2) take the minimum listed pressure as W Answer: 7.3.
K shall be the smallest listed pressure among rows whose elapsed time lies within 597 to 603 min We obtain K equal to 6.81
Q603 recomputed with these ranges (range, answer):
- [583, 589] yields 6.98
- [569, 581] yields 7.44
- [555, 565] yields 7.57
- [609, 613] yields 7.1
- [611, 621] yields 7.5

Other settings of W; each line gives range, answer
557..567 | 7.18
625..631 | 6.82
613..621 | 7.04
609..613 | 7.03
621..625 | 7.13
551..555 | 7.41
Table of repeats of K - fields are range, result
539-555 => 7.16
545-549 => 7.22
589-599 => 6.58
